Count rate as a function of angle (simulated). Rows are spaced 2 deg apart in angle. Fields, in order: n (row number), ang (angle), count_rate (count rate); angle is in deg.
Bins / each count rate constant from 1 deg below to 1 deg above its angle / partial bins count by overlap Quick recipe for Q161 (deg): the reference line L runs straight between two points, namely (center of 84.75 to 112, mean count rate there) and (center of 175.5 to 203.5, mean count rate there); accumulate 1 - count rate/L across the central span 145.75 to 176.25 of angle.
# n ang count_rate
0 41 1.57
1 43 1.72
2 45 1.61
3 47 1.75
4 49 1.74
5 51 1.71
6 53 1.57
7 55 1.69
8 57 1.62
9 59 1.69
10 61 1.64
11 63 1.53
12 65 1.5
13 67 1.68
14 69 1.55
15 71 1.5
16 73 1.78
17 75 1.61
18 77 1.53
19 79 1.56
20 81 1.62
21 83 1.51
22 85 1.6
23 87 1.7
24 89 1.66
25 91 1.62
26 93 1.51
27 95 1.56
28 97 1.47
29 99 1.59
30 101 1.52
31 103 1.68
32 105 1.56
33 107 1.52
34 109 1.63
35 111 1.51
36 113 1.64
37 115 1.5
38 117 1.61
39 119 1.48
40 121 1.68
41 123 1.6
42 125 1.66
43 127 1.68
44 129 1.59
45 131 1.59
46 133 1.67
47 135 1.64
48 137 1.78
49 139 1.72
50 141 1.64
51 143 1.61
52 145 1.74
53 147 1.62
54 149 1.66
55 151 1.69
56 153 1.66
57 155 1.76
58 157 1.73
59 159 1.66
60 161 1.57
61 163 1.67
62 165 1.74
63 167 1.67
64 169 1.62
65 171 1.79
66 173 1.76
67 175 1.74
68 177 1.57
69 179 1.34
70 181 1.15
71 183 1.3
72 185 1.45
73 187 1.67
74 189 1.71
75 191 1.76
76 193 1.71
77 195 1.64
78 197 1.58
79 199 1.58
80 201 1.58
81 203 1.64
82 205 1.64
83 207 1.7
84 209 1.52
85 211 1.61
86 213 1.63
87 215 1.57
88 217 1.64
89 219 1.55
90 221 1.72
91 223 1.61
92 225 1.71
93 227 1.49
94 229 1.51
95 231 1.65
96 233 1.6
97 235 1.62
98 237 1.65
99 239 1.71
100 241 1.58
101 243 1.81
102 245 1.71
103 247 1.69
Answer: -2.5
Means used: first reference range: 1.58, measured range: 1.69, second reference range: 1.55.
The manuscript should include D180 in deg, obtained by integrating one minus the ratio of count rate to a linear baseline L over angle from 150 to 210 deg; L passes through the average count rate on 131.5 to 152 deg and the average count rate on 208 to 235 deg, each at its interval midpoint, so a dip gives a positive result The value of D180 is 0.7 deg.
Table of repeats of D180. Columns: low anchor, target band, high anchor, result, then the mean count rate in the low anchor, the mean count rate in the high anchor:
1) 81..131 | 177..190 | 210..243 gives 1.3 deg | 1.59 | 1.62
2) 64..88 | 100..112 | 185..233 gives 0.2 deg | 1.59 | 1.62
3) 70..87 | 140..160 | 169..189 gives -1.5 deg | 1.6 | 1.54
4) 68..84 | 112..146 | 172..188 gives -2.2 deg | 1.58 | 1.5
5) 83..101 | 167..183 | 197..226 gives 0.5 deg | 1.58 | 1.62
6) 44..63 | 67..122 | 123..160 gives 2.7 deg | 1.66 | 1.67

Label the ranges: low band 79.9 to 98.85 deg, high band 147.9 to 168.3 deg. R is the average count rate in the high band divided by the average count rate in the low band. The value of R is 1.06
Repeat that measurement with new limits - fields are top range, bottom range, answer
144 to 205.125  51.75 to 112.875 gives 1.02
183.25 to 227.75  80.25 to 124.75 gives 1.02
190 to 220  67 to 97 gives 1.02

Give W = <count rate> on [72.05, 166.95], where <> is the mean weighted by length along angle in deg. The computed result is 1.62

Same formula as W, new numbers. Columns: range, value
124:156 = 1.67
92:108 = 1.55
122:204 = 1.63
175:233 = 1.58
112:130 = 1.6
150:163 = 1.68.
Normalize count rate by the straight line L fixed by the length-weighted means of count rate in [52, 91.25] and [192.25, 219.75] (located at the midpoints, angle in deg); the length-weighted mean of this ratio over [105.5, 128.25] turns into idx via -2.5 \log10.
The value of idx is 0.01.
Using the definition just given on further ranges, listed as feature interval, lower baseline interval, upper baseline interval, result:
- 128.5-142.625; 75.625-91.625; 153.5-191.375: -0.04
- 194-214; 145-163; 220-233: 0.01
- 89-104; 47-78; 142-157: 0.05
